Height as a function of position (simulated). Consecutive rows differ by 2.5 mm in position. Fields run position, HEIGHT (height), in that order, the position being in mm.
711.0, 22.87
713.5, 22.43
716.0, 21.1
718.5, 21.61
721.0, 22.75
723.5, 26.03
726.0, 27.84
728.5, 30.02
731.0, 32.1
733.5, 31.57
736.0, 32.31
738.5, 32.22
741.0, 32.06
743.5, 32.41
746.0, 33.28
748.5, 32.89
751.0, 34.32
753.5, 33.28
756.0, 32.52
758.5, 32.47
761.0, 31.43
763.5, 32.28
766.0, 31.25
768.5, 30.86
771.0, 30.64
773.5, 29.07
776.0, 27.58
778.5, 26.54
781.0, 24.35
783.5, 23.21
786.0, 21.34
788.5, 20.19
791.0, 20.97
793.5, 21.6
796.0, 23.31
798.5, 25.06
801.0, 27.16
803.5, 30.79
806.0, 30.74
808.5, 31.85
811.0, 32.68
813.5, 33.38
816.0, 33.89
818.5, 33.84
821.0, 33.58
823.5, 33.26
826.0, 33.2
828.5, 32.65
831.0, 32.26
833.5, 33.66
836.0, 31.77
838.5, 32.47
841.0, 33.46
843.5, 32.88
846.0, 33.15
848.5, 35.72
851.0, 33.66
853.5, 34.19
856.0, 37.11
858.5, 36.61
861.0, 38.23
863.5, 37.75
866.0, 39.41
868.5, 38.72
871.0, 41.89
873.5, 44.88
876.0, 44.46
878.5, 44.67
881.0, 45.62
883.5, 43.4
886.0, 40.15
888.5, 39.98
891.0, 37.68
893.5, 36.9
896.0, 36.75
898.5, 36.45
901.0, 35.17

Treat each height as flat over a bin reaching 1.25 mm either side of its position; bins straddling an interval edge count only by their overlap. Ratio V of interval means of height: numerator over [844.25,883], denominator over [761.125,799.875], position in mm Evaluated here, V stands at 1.50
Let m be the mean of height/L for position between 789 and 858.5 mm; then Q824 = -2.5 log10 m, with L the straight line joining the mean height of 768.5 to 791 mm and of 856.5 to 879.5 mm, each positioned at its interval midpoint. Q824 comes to 0.055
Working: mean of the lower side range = 25.4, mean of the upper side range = 40.6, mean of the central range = 31.4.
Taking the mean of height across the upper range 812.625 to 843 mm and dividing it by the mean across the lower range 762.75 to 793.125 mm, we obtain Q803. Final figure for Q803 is 1.3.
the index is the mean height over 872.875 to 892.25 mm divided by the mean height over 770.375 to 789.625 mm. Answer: 1.7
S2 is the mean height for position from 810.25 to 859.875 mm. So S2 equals 33.7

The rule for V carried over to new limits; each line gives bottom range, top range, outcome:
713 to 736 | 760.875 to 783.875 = 1.08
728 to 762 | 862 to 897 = 1.26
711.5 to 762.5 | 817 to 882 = 1.23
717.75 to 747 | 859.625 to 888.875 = 1.41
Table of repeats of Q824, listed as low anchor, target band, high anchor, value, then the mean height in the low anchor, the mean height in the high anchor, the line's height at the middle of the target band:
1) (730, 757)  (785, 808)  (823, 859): 0.315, 32.6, 33.7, 33.2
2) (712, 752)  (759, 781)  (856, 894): 0.081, 29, 40.6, 32.1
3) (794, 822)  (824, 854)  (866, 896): 0.055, 30.3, 41.4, 35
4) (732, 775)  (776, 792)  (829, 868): 0.381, 32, 34.9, 32.9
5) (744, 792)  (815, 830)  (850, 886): 0.052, 29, 40.1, 35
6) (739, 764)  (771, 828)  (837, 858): 0.186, 32.7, 34.1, 33.4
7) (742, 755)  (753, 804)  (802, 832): 0.205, 33.2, 32.6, 33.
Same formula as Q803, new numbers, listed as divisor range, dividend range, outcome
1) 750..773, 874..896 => 1.30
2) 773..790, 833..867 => 1.44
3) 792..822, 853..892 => 1.36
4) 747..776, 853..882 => 1.27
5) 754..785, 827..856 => 1.14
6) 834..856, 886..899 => 1.13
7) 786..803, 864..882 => 1.83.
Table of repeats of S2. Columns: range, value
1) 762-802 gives 26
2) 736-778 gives 31.7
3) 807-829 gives 33.1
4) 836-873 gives 36.1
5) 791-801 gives 23.5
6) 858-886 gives 41.5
